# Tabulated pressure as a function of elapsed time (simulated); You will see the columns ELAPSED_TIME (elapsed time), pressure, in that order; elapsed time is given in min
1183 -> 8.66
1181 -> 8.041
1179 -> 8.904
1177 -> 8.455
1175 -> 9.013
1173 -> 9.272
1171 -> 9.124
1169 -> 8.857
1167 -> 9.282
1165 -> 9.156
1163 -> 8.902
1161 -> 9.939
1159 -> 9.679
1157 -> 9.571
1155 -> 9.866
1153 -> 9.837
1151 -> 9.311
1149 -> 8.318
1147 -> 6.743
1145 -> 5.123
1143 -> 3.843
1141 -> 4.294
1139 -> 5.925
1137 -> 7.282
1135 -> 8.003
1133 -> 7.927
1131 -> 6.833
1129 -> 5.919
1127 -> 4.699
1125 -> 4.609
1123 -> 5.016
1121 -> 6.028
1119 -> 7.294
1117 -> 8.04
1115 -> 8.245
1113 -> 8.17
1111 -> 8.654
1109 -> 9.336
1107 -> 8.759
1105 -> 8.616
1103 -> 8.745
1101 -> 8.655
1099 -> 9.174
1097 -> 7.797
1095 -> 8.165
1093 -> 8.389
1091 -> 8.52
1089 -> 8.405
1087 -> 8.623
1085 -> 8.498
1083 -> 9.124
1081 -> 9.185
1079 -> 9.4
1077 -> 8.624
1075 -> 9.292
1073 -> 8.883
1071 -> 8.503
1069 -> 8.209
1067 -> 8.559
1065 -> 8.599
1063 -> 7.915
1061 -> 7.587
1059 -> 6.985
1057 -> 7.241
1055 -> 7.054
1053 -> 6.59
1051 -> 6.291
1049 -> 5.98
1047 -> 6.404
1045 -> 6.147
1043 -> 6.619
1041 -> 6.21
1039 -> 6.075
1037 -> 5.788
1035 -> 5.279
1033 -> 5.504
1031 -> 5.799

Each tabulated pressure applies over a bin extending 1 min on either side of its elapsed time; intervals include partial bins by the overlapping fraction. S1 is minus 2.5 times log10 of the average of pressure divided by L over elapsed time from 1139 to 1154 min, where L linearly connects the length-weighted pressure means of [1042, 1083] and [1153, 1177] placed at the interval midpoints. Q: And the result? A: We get 0.32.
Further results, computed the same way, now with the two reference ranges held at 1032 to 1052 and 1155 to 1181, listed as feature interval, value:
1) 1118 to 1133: 0.34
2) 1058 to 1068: -0.21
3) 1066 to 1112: -0.21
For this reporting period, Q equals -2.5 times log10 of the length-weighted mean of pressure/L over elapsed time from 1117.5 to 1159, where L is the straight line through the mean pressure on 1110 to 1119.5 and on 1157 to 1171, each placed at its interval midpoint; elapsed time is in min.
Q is 0.25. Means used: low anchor 8.12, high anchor 9.31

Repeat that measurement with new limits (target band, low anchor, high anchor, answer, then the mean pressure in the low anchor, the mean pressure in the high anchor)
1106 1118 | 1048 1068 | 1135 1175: -0.103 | 7.28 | 8.14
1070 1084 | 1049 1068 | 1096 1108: -0.143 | 7.35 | 8.62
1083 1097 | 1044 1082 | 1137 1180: -0.072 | 7.76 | 8.24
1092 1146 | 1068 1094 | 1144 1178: 0.221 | 8.74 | 8.85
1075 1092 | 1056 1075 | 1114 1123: -0.136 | 8.12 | 7.14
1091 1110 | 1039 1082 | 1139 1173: -0.102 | 7.6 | 8.2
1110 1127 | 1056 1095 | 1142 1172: 0.228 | 8.44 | 8.5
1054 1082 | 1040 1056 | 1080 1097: -0.110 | 6.41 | 8.57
